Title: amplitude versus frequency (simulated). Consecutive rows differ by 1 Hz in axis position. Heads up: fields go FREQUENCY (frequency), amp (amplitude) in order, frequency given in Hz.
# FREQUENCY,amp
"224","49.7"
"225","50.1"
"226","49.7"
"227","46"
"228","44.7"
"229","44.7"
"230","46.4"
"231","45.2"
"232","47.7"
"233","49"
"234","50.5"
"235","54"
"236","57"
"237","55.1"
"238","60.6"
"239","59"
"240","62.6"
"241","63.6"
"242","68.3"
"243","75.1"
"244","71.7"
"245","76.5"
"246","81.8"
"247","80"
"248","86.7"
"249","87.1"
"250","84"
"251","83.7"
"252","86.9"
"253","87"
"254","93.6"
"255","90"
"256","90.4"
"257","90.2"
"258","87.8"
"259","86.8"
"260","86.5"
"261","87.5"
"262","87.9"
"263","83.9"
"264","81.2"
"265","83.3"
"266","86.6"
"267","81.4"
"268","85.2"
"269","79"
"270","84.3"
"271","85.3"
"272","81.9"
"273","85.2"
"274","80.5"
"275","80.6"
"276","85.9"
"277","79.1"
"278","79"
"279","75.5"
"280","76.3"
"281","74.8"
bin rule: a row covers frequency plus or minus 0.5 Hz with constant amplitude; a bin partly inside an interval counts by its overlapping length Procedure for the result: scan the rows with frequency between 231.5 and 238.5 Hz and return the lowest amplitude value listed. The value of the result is 47.7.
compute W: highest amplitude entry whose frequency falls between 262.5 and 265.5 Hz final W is 83.9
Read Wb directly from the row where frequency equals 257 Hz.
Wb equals 90.2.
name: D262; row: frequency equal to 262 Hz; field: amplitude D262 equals 87.9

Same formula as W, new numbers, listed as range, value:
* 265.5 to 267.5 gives 86.6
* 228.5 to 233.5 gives 49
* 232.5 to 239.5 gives 60.6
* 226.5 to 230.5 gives 46.4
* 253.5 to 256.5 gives 93.6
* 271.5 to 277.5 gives 85.9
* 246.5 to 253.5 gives 87.1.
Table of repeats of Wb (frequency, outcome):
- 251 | 83.7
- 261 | 87.5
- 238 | 60.6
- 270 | 84.3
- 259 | 86.8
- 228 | 44.7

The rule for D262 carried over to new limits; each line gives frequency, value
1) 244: 71.7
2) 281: 74.8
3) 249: 87.1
